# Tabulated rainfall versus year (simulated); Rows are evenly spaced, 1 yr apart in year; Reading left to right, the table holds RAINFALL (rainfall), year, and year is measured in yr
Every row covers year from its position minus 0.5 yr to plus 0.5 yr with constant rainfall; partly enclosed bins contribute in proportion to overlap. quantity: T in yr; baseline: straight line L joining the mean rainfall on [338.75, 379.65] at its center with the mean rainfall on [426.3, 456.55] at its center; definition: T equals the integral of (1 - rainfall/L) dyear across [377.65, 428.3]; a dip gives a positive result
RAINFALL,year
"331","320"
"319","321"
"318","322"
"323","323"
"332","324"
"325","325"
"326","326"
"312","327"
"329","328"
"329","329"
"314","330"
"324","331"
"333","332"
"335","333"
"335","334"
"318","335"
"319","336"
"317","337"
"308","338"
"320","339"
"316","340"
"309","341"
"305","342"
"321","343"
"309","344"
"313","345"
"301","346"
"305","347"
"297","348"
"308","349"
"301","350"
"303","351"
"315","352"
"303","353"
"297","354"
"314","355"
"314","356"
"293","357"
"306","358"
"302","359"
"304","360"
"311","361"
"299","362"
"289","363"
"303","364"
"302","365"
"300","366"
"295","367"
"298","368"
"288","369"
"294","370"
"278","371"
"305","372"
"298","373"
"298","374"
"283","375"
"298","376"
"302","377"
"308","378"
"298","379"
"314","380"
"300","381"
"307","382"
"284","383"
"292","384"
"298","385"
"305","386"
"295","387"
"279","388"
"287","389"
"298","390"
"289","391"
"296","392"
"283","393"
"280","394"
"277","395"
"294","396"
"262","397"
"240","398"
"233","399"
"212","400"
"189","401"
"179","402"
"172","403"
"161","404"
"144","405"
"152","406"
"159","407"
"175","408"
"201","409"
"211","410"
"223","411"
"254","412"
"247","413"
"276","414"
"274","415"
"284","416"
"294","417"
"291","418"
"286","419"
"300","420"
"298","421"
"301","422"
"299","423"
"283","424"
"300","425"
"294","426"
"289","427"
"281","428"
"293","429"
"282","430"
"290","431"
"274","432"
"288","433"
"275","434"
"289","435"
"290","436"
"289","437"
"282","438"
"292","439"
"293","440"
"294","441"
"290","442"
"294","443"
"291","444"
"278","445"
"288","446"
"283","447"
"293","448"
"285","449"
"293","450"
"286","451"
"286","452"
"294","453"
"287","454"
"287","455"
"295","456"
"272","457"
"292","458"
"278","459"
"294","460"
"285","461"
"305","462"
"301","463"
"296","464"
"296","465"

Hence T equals 5.7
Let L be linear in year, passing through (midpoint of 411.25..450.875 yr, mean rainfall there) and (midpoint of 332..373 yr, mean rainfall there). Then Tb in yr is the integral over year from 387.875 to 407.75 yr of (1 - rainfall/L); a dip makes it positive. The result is 4.2 yr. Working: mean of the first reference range 306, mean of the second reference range 286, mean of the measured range 233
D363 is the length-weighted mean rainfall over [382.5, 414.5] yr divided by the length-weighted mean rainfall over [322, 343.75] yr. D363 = 0.75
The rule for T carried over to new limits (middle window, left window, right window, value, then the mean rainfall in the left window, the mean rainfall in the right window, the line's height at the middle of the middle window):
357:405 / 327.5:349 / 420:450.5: 4.1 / 317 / 289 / 305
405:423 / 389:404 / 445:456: 1.0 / 249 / 288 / 261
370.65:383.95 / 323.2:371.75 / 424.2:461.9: 0.2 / 310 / 288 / 303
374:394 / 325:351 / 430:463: 0.6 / 316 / 288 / 304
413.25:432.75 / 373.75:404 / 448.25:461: -0.5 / 273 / 287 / 280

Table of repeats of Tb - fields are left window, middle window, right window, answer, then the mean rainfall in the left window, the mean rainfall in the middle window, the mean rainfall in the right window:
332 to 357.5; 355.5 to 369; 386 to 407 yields -0.62 yr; 311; 301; 241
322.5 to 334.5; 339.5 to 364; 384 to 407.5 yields -0.65 yr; 326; 306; 244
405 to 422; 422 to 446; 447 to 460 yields -2.03 yr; 244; 289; 287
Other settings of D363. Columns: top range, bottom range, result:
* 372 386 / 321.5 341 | 0.93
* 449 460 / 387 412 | 1.24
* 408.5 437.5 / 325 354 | 0.88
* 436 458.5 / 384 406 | 1.15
